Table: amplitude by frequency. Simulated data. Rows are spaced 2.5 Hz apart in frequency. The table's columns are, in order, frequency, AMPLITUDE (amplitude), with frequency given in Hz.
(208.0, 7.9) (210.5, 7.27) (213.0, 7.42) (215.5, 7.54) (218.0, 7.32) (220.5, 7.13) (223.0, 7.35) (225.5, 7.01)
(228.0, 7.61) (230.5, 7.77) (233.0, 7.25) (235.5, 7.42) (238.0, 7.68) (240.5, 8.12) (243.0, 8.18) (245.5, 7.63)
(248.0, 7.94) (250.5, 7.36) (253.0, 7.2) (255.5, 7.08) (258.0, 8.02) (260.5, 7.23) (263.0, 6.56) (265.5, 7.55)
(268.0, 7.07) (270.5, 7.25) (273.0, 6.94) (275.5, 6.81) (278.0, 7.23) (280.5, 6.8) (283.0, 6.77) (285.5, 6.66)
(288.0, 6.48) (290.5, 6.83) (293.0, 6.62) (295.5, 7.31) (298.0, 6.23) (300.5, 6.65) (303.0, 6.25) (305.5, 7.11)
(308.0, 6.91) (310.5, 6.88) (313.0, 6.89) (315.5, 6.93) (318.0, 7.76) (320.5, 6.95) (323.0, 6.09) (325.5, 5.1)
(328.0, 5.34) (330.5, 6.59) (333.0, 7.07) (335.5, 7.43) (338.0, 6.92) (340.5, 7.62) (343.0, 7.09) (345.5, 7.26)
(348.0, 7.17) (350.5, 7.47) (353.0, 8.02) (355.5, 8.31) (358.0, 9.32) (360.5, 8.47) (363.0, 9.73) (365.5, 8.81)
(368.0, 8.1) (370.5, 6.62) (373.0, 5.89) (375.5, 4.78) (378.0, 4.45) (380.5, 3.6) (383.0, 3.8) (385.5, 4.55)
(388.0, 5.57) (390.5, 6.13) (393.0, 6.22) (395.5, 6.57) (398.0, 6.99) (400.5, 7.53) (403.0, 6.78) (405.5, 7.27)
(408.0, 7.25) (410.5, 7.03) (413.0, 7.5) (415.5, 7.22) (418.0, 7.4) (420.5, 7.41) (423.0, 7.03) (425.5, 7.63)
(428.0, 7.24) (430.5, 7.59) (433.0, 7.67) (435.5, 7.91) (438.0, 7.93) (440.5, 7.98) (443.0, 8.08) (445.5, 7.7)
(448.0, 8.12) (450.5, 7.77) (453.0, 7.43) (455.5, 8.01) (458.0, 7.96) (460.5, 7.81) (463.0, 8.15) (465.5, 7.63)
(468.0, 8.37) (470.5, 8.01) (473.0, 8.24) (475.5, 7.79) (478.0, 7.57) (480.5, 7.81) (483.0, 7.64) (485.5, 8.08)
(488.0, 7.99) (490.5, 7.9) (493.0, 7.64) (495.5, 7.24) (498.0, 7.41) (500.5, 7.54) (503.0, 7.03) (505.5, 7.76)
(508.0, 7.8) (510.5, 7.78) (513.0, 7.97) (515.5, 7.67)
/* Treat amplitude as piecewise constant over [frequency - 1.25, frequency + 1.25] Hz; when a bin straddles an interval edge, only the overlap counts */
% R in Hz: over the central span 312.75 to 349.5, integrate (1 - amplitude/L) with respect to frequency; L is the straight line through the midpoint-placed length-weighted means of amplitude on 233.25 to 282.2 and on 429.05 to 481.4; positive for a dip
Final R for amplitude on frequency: 3.6 Hz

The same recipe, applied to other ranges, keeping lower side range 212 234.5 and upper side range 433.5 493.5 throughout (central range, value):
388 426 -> 3.8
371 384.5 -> 5.4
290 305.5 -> 1.8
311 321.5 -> 0.6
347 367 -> -2.0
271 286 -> 1.2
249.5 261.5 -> 0.1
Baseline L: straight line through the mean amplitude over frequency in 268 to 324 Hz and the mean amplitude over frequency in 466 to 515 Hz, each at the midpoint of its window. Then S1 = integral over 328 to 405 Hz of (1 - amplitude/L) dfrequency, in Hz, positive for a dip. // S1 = 3.85 Hz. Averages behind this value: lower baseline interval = 6.84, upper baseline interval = 7.76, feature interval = 6.81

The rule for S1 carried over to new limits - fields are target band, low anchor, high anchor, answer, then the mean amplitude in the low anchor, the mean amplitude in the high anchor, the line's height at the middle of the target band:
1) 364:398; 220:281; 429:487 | 8.1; 7.38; 7.88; 7.69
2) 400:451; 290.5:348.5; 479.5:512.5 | -1.4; 6.79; 7.67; 7.32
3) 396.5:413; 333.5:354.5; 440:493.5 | 1.0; 7.37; 7.9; 7.63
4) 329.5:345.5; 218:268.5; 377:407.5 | -1.8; 7.46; 5.84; 6.43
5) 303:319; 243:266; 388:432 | 0.6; 7.43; 7.06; 7.3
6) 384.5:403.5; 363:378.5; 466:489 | 2.0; 6.8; 7.93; 7.05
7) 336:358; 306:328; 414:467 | -2.2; 6.63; 7.7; 6.89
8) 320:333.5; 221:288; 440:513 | 2.5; 7.31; 7.8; 7.47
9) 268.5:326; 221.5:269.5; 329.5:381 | 4.5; 7.47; 7.23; 7.36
